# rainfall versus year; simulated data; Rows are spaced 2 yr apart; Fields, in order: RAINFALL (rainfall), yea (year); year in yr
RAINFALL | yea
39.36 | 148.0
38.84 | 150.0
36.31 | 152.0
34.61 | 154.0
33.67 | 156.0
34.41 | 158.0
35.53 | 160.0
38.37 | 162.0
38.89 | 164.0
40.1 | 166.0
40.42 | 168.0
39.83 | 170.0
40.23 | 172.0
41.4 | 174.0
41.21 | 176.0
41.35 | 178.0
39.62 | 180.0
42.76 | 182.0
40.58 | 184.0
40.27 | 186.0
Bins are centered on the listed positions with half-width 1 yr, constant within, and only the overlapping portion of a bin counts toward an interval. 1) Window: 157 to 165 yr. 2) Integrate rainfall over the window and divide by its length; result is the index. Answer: 36.8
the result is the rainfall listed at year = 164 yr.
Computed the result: 38.89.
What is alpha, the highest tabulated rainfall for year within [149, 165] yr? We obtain 38.89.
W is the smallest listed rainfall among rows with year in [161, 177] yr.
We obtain 38.37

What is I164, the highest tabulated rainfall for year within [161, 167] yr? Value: 40.1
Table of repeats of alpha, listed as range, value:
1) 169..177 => 41.4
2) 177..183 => 42.76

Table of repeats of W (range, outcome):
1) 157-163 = 34.41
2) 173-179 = 41.21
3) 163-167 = 38.89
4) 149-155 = 34.61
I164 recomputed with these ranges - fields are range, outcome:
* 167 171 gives 40.42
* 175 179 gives 41.35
